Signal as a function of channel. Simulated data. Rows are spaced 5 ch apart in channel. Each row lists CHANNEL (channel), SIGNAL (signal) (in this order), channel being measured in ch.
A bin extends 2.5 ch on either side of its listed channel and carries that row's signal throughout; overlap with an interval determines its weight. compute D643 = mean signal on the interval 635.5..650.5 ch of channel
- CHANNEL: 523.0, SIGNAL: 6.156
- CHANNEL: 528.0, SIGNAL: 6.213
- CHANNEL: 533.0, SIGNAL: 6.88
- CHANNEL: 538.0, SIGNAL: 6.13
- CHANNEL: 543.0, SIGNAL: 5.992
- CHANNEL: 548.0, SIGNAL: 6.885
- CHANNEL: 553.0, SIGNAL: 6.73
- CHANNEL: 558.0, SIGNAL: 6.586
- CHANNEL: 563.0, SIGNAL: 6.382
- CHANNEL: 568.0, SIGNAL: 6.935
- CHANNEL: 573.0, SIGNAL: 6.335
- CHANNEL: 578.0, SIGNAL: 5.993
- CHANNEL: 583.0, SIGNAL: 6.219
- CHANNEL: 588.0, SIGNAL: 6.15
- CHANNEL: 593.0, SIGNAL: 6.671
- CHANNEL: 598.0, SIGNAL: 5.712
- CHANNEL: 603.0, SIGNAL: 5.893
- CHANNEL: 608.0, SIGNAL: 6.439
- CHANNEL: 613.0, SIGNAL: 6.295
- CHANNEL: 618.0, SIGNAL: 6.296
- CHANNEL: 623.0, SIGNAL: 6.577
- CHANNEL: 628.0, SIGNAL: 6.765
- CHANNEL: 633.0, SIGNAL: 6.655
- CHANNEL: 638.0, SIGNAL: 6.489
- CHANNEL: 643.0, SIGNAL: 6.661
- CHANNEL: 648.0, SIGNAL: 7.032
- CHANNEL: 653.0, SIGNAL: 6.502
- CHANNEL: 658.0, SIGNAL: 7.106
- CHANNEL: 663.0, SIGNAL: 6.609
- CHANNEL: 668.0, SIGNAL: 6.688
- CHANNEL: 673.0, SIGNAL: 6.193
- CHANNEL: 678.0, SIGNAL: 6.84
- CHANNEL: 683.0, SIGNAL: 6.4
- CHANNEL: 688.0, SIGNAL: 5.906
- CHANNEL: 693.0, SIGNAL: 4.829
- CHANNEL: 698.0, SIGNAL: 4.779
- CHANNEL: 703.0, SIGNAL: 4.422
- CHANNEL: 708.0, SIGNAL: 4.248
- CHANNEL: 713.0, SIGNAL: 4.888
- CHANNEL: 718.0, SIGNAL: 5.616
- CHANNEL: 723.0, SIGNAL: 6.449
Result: 6.73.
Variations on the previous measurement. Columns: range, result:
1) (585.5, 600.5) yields 6.18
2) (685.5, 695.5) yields 5.37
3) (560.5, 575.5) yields 6.55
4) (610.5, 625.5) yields 6.39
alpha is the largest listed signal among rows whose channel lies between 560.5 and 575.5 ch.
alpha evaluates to 6.935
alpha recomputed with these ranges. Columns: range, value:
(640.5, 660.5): 7.106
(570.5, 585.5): 6.335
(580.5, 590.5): 6.219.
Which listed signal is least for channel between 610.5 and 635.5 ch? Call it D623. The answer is 6.295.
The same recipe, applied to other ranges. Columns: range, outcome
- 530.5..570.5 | 5.992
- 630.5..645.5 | 6.489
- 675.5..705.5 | 4.422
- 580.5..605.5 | 5.712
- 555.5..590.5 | 5.993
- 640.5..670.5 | 6.502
